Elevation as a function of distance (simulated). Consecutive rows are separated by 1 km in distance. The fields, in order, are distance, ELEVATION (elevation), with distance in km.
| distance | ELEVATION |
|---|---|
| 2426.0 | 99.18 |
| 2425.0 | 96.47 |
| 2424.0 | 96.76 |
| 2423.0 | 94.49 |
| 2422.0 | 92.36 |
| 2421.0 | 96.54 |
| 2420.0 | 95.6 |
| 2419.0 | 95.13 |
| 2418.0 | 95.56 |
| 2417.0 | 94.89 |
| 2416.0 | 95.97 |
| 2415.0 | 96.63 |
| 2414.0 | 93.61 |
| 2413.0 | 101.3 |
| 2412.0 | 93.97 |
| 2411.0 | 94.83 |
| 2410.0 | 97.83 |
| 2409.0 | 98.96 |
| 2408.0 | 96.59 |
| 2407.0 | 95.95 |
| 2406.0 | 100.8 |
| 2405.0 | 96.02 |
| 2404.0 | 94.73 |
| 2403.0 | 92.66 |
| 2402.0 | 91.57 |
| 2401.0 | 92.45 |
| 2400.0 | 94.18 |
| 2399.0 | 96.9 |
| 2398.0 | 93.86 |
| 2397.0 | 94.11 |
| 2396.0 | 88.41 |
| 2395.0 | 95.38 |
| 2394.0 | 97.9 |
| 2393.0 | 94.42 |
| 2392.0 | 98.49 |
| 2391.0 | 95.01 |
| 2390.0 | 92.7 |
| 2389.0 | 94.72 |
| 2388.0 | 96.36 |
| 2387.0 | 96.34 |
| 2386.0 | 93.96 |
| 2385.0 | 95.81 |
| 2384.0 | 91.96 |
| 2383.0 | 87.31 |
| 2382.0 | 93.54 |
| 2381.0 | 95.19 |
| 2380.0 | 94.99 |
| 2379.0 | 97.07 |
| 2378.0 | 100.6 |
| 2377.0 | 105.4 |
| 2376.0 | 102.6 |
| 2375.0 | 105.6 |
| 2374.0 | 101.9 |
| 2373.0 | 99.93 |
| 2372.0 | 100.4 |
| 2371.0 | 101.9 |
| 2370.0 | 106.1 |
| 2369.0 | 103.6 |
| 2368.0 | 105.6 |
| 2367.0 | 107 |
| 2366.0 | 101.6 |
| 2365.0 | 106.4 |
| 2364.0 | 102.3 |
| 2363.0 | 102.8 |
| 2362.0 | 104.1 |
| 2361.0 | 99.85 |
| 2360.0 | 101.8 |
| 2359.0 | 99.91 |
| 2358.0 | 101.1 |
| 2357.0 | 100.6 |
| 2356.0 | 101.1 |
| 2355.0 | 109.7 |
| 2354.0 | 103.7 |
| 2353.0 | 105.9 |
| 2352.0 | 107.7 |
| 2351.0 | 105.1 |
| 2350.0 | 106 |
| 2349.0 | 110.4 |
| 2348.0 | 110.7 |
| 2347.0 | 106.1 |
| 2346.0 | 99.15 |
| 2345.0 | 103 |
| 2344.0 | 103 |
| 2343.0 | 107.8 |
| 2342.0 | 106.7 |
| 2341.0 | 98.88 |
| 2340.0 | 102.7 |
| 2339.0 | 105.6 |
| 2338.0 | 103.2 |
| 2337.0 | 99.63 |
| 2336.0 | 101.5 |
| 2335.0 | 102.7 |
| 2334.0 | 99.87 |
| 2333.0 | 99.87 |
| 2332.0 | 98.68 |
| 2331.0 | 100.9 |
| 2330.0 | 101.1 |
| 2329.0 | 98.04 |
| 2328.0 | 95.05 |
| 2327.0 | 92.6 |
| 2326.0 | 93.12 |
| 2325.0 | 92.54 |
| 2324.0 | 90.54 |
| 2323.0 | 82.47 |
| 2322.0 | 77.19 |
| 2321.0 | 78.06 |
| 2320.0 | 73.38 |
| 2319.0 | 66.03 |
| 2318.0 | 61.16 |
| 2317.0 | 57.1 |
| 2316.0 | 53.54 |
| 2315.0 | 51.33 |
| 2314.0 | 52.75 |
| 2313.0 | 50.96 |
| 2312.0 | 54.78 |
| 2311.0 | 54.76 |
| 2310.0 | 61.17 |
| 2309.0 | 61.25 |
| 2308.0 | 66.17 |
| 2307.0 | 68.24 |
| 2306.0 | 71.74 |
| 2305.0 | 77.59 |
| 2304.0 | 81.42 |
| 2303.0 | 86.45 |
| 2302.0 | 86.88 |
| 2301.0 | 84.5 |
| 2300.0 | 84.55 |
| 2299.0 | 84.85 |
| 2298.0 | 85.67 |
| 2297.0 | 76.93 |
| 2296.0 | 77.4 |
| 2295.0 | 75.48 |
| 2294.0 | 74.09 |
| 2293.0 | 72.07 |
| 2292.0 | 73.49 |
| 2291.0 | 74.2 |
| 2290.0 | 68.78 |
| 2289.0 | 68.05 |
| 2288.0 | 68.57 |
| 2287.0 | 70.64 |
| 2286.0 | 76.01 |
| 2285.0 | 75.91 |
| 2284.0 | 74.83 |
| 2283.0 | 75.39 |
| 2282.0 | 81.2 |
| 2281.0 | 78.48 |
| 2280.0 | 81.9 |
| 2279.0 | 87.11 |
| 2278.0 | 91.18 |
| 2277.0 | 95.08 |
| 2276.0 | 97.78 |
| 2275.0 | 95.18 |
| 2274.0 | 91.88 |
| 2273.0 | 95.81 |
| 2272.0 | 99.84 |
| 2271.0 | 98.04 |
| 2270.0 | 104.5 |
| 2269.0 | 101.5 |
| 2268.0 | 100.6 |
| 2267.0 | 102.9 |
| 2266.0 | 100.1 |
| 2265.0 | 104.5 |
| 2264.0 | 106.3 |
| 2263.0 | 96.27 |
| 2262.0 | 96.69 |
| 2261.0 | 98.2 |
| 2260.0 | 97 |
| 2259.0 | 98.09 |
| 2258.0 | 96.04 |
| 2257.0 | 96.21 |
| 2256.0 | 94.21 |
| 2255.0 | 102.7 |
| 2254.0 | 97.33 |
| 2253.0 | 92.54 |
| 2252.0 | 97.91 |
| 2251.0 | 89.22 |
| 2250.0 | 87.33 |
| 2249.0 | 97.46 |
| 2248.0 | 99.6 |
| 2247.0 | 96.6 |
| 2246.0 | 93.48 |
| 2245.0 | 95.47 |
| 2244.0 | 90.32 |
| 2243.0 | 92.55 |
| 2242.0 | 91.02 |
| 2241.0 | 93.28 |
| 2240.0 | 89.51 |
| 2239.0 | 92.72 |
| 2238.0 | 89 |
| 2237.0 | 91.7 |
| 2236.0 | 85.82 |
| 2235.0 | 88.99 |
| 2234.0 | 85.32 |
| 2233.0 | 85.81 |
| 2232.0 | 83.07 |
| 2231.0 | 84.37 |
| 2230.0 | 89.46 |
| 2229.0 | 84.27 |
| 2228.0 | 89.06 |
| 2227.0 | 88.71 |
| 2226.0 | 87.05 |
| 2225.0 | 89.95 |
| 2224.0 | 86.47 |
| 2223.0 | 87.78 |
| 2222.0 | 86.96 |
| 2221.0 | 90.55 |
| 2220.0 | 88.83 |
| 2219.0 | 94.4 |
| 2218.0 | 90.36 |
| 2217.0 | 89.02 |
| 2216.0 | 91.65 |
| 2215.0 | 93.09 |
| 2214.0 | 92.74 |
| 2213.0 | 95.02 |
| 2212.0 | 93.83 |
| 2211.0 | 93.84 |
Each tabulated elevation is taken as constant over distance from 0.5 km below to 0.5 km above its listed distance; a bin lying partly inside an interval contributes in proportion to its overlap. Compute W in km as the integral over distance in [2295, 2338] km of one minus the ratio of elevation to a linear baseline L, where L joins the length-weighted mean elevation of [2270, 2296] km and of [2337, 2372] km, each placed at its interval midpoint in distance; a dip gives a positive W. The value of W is 6.01 km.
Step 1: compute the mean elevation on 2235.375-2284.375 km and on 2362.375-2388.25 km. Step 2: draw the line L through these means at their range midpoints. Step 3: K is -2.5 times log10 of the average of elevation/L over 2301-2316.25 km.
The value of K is 0.41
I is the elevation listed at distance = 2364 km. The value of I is 102.3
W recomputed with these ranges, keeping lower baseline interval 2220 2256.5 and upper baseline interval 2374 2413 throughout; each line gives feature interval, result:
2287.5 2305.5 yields 2.9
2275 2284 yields 0.6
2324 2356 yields -2.7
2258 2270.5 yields -1.2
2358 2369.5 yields -1.0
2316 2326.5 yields 2.0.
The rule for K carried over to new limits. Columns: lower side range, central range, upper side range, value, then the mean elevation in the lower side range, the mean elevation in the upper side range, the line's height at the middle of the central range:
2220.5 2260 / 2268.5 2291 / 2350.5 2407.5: 0.101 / 91.3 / 98.9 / 93.5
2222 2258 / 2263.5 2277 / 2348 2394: -0.073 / 91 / 101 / 93.3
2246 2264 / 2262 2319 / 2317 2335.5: 0.165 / 96.3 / 88.2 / 92.3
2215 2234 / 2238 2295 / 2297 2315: -0.137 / 88.3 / 71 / 79.4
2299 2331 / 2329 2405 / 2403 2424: -0.169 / 75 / 96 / 86.1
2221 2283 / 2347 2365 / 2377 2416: -0.107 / 92.8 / 95.3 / 94.6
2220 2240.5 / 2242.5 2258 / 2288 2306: -0.121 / 87.9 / 77.9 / 84.9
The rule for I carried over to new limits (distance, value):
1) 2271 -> 98.04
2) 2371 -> 101.9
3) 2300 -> 84.55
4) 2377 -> 105.4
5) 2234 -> 85.32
